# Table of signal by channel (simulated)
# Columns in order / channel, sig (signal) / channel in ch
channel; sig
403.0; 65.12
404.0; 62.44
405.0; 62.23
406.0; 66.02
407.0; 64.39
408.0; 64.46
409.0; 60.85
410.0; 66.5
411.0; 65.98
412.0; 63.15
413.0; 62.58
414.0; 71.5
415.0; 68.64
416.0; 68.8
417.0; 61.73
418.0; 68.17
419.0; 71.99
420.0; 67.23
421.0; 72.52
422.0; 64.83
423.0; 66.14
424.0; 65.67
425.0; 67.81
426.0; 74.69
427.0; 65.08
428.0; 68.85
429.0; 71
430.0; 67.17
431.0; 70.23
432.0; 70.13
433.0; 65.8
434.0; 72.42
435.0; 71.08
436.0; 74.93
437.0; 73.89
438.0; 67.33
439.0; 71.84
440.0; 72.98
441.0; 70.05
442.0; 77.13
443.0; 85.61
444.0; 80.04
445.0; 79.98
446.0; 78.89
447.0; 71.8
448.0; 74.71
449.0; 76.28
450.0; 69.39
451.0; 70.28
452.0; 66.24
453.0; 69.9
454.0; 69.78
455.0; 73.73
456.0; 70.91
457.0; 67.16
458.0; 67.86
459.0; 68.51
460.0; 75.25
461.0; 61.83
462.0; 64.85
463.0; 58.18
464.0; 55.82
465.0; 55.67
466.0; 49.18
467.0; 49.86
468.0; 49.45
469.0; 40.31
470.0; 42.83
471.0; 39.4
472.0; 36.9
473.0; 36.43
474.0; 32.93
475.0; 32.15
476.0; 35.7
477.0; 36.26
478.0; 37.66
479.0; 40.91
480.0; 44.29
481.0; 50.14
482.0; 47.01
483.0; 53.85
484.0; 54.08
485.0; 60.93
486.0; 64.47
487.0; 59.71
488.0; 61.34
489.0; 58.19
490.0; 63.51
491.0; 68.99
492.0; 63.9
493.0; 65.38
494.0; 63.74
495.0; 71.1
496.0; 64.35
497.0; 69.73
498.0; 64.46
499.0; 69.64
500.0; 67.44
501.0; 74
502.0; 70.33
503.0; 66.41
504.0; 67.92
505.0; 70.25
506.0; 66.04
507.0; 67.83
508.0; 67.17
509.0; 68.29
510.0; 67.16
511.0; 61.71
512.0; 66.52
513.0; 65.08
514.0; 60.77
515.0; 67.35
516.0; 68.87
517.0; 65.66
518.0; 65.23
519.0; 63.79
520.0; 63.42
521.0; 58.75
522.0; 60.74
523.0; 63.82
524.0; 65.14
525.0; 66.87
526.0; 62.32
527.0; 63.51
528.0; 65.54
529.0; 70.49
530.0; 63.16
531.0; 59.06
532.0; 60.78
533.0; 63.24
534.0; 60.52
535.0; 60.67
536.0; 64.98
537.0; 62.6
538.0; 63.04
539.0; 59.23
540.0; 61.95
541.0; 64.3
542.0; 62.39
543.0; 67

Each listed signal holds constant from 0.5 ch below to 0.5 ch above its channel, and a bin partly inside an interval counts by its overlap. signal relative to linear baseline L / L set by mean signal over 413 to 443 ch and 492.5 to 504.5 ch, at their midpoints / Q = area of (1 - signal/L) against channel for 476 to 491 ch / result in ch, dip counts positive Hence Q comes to 3.50 ch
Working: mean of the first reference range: 69.8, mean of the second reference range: 67.9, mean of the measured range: 52.3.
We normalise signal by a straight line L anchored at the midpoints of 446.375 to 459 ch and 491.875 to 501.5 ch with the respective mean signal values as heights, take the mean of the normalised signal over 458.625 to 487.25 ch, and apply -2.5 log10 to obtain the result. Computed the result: 0.37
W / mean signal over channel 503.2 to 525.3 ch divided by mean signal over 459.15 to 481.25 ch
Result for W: 1.39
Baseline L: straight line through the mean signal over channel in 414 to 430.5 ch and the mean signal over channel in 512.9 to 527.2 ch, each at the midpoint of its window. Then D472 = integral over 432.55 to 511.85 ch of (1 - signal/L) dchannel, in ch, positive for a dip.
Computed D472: 4.56 ch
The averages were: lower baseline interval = 68.2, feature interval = 62.3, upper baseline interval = 64.1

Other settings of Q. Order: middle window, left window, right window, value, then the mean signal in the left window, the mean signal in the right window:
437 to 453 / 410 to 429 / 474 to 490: -3.7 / 67.6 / 49.1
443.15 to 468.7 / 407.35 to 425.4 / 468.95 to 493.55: -4.9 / 66.6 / 49.3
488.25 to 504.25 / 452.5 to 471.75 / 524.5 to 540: -1.5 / 59.2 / 63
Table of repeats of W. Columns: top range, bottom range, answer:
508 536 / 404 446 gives 0.92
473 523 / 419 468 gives 0.87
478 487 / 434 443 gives 0.71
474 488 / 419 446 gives 0.66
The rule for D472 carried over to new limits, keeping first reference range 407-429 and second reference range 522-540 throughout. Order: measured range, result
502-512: -0.5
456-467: 0.6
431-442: -0.8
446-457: -0.9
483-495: 0.4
